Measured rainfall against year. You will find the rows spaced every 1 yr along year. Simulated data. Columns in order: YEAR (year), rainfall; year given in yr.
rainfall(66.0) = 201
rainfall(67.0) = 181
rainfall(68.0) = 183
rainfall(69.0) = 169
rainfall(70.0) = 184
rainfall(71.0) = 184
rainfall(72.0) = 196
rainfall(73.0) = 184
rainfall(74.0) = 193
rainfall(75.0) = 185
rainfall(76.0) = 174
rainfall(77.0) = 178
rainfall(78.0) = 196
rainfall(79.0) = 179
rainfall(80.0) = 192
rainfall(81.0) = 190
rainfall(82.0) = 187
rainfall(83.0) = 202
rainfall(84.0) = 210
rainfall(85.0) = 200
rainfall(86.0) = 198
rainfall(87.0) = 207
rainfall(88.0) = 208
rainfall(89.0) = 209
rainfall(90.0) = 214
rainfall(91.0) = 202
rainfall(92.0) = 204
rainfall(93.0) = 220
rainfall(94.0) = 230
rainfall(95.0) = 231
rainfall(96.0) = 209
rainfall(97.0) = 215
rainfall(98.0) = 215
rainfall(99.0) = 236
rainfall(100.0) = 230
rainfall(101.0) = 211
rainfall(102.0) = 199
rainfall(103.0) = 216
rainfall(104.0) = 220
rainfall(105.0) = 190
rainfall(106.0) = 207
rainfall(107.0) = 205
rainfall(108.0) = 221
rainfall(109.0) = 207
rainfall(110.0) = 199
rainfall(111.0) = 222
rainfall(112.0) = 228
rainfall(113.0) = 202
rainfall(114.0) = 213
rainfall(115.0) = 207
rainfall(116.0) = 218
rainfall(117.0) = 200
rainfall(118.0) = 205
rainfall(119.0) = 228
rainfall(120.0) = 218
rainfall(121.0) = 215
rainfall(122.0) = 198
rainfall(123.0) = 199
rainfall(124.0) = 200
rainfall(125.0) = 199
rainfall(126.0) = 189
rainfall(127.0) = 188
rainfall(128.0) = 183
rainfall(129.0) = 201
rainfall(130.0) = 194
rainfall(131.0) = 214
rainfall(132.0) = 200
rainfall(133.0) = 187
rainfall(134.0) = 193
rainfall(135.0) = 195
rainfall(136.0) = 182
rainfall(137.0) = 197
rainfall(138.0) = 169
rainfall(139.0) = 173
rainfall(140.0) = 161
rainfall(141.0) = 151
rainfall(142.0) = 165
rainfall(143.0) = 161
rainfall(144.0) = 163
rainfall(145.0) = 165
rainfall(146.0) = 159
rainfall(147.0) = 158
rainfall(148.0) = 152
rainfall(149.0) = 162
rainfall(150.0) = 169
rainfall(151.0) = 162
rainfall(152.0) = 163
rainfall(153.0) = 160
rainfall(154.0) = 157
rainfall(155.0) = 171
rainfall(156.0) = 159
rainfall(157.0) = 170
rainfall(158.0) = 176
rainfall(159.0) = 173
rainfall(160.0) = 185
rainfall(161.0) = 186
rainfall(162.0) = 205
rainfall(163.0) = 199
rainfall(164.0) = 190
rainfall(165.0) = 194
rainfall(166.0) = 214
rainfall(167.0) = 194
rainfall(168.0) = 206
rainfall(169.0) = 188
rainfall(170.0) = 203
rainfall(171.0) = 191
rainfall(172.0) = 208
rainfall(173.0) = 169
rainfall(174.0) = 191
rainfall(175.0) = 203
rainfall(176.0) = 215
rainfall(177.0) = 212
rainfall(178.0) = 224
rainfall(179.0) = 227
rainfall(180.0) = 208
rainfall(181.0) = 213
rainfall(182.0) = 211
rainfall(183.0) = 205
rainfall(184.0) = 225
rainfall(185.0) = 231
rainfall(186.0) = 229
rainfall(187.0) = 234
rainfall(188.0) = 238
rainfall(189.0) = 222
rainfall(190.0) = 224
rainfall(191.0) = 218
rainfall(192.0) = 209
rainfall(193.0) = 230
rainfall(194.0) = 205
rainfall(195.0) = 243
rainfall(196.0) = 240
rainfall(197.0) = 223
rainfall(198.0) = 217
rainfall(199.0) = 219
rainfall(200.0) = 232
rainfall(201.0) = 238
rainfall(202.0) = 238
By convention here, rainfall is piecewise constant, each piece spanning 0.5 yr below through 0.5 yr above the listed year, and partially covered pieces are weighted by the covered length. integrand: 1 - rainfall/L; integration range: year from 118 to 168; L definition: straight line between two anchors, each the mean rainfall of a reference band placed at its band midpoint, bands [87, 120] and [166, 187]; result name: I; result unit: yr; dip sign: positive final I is 6.55 yr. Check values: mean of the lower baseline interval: 213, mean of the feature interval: 183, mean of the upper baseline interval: 208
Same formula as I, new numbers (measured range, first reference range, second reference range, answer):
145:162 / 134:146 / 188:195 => 1.6 yr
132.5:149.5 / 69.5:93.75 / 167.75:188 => 2.9 yr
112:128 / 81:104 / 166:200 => 0.5 yr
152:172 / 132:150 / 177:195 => 1.0 yr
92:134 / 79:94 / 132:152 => -4.8 yr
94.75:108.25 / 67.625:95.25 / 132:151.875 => -1.9 yr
